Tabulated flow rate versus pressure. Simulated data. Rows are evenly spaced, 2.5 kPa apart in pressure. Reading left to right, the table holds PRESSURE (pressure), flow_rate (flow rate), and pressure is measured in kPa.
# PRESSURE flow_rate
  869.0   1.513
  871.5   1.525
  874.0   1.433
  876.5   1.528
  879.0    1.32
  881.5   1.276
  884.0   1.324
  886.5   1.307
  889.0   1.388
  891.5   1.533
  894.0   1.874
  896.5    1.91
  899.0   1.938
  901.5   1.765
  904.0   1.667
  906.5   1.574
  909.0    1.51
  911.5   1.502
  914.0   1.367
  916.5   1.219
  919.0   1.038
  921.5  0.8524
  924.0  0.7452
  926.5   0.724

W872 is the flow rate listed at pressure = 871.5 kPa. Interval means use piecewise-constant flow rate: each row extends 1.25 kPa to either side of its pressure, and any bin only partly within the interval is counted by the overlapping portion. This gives 1.525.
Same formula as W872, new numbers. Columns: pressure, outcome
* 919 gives 1.038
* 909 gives 1.51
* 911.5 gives 1.502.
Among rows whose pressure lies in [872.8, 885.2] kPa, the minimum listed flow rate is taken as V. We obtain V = 1.276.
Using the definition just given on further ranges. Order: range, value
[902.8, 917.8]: 1.219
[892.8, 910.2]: 1.51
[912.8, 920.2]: 1.038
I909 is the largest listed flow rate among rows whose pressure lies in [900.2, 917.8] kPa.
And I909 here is 1.765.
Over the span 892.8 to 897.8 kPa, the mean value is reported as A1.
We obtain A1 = 1.89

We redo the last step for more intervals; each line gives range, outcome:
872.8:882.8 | 1.39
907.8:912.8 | 1.5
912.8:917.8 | 1.29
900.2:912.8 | 1.6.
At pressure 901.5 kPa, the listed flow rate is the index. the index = 1.765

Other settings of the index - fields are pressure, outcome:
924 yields 0.7452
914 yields 1.367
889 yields 1.388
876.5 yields 1.528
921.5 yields 0.8524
